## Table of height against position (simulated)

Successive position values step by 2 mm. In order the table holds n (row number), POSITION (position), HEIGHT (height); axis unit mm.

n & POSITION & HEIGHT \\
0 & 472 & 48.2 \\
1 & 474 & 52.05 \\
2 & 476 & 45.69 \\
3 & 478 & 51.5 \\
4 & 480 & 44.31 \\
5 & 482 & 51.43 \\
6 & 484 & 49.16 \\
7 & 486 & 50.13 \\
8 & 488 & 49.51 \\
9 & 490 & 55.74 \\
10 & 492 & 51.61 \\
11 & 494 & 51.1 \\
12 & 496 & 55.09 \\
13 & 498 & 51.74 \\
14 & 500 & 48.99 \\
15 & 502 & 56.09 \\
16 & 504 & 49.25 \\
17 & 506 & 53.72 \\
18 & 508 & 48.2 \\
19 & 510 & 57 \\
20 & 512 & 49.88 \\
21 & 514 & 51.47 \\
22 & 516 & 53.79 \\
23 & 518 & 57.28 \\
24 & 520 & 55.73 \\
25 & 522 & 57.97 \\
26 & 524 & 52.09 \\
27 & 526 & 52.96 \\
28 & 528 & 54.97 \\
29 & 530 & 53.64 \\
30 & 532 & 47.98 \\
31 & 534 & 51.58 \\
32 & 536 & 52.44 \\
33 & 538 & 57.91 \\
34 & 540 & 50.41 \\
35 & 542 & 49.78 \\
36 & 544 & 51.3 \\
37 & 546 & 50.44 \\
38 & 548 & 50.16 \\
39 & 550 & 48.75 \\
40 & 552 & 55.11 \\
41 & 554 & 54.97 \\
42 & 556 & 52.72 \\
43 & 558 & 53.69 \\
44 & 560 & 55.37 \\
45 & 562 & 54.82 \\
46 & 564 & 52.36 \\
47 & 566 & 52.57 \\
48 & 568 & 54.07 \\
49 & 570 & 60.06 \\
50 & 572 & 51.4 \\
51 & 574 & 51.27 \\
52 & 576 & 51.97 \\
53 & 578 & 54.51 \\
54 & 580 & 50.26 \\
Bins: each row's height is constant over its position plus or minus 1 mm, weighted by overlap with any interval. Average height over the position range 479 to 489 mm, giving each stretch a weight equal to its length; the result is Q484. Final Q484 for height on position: 48.9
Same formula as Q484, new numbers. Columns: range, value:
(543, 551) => 50.2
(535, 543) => 52.6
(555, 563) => 54.1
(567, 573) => 55.2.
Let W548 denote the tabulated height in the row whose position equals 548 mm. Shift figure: 50.16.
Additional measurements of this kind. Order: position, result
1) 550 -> 48.75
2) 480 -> 44.31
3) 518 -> 57.28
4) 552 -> 55.11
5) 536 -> 52.44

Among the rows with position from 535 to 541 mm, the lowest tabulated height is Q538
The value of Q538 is 50.41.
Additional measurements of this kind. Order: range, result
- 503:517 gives 48.2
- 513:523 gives 51.47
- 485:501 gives 48.99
